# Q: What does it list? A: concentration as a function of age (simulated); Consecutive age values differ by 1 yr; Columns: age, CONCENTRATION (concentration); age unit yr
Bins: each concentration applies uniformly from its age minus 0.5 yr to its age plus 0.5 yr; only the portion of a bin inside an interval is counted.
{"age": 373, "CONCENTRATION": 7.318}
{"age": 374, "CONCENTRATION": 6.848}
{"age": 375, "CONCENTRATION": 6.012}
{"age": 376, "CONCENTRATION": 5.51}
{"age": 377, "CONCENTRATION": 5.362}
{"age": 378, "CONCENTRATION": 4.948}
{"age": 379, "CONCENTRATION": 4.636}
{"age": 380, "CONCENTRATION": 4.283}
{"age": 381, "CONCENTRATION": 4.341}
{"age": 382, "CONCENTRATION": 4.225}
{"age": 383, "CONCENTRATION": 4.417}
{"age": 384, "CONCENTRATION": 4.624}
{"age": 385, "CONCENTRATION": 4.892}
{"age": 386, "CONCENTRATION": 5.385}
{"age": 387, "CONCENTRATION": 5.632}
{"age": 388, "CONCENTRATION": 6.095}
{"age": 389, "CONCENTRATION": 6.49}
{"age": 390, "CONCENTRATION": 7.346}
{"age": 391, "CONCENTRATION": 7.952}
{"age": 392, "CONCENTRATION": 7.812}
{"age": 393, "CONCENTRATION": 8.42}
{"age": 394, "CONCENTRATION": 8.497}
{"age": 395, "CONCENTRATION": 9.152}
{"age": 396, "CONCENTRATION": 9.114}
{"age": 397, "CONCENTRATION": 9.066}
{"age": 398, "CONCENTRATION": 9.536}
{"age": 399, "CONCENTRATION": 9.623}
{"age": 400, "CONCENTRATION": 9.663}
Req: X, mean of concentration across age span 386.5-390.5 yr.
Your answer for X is 6.39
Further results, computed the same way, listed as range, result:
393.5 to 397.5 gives 8.96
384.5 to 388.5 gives 5.5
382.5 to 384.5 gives 4.52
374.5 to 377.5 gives 5.63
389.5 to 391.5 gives 7.65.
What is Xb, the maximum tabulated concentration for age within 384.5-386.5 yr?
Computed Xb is 5.385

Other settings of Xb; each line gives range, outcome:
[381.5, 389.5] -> 6.49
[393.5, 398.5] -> 9.536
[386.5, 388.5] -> 6.095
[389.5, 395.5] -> 9.152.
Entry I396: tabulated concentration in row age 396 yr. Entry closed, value 9.114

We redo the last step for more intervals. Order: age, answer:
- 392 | 7.812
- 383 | 4.417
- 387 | 5.632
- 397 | 9.066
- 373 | 7.318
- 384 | 4.624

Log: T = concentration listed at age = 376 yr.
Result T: 5.51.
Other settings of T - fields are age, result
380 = 4.283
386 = 5.385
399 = 9.623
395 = 9.152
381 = 4.341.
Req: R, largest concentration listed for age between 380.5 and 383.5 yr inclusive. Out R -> 4.417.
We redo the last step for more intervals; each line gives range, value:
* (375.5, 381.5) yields 5.51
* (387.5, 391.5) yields 7.952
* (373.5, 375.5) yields 6.848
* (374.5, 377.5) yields 6.012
